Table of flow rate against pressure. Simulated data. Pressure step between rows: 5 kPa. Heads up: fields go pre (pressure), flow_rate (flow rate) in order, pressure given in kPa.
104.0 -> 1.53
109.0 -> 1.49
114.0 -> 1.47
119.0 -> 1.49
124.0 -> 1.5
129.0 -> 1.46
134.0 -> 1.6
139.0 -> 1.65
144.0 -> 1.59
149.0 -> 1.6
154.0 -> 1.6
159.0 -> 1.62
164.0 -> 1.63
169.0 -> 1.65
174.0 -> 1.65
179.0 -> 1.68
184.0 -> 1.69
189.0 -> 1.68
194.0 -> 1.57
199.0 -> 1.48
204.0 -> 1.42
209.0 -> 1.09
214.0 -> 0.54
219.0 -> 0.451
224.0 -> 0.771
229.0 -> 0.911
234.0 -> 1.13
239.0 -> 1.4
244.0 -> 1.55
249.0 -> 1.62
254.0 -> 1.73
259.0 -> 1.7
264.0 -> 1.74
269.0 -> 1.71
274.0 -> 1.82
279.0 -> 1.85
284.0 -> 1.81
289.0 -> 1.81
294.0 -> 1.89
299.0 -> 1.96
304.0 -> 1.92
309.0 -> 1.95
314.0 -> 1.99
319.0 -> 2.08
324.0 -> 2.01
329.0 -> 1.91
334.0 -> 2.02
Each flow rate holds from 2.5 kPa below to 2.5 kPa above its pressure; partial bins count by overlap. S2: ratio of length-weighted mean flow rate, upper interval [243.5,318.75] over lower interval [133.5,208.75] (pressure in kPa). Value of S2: 1.14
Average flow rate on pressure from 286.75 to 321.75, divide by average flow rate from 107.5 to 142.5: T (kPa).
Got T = 1.3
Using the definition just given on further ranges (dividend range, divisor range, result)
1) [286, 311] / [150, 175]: 1.17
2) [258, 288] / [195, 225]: 1.78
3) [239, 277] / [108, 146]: 1.10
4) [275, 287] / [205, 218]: 2.17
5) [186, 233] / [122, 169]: 0.70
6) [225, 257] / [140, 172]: 0.84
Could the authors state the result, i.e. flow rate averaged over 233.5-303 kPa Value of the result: 1.72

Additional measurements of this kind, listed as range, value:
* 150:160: 1.61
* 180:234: 1.17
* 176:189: 1.68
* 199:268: 1.25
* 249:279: 1.74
